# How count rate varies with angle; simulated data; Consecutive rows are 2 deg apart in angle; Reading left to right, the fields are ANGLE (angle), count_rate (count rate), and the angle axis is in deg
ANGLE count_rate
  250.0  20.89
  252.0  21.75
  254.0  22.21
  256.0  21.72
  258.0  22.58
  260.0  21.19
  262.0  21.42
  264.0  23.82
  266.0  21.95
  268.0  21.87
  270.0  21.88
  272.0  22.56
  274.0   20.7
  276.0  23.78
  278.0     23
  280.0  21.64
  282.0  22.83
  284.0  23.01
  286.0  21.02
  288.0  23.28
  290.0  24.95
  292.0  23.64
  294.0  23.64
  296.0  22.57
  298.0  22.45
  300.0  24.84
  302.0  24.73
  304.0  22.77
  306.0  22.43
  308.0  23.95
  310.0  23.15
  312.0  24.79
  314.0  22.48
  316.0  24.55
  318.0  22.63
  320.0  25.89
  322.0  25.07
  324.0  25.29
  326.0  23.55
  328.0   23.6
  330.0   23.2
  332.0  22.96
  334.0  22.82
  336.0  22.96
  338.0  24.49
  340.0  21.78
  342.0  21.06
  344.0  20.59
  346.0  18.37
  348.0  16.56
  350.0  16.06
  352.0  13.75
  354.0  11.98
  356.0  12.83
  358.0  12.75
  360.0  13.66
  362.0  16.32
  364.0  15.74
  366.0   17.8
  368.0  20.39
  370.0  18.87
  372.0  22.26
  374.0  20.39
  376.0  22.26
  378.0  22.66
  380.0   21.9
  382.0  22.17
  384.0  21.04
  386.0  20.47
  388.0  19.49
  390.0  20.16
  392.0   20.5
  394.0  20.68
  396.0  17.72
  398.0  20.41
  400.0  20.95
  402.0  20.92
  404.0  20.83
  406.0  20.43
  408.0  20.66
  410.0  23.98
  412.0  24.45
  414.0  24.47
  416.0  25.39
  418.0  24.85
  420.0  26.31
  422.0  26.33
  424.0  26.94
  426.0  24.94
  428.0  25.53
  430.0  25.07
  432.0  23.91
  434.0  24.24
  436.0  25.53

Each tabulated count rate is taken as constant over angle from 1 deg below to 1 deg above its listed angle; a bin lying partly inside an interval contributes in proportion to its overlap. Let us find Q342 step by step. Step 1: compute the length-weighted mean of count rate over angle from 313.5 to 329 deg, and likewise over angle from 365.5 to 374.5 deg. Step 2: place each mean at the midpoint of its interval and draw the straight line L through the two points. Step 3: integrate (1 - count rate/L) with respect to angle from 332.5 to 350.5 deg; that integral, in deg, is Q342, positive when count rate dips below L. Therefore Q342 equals 1.4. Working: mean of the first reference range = 24.2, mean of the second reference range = 20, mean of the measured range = 20.7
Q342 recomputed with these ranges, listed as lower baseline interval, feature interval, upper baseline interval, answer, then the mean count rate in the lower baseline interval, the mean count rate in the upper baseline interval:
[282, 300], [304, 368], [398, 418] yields 6.8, 23.2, 22.5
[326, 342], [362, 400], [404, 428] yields 5.7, 23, 24.3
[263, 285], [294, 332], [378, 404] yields -3.3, 22.5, 20.6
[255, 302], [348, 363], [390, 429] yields 5.7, 22.7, 22.9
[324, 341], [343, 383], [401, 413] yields 8.5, 23.3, 21.9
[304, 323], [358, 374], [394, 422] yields 3.7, 23.8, 22.5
